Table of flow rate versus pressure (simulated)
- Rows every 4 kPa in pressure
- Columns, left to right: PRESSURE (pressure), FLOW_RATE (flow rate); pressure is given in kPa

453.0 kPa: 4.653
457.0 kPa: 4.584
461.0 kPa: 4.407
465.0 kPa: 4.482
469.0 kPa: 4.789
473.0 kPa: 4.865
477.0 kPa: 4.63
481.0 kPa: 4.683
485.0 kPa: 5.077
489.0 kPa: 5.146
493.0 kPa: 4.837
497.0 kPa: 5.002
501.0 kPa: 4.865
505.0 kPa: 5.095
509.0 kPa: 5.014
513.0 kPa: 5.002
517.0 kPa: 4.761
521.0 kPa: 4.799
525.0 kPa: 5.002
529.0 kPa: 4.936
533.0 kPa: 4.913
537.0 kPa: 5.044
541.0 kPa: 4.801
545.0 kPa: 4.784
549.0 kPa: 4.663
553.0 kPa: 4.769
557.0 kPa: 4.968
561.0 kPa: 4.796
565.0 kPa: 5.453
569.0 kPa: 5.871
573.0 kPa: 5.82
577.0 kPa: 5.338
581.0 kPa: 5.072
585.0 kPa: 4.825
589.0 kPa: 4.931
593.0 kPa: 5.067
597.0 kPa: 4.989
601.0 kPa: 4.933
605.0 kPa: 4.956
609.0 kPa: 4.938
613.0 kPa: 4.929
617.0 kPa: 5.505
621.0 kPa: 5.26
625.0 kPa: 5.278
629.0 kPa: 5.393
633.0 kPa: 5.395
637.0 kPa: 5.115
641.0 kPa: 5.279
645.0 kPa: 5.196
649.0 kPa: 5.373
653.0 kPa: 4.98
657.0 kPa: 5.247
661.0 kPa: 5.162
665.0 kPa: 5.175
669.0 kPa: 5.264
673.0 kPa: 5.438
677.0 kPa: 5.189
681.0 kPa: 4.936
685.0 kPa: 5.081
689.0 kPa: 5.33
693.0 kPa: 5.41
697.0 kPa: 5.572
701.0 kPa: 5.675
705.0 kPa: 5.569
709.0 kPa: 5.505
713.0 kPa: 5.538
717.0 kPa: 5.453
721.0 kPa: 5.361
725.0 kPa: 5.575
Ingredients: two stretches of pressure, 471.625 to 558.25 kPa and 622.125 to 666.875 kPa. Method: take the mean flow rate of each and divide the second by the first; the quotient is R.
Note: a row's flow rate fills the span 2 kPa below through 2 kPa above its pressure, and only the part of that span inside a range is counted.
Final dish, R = 1.1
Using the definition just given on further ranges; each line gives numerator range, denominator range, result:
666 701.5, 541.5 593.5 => 1.04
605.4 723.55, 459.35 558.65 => 1.09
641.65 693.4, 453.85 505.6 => 1.09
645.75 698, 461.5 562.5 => 1.08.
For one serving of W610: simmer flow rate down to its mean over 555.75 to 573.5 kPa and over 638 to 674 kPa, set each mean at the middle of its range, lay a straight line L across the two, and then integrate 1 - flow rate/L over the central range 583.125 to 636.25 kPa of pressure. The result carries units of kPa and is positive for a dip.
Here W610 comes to 1.9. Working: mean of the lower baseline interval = 5.36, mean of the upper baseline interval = 5.23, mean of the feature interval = 5.11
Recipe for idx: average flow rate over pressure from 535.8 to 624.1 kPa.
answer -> 5.08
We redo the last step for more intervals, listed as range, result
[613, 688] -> 5.23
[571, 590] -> 5.21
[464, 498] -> 4.84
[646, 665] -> 5.19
